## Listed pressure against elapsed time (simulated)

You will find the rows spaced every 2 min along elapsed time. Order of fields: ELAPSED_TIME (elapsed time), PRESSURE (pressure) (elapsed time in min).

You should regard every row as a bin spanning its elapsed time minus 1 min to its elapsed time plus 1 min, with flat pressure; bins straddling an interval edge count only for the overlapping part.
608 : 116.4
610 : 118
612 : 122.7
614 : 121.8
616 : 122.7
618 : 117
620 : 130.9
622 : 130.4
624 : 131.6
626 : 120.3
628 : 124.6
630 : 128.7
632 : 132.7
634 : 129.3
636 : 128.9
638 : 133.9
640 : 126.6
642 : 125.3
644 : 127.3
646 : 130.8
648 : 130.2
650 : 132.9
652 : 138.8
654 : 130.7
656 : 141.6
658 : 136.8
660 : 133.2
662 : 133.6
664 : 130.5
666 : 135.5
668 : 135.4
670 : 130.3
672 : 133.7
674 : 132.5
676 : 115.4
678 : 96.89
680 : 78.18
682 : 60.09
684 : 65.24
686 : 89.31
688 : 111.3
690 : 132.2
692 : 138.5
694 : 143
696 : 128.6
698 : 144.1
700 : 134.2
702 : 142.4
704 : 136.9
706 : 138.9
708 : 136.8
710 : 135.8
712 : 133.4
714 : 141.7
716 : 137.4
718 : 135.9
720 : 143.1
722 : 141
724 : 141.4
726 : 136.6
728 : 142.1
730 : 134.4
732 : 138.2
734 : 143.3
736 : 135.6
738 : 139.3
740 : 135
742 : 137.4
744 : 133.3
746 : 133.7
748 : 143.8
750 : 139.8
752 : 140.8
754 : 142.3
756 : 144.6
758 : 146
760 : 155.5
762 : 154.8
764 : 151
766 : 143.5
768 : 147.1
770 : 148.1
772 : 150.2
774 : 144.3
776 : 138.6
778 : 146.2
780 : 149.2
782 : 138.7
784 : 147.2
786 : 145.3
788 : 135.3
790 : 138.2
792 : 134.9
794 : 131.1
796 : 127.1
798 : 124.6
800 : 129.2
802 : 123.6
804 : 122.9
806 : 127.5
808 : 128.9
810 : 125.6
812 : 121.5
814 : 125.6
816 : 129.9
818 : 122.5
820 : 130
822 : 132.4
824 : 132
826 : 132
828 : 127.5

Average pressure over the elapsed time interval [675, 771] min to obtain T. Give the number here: 133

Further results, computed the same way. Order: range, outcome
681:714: 124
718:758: 139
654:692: 117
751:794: 145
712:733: 139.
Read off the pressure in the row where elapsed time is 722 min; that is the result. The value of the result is 141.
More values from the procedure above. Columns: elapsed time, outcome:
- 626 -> 120.3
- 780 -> 149.2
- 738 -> 139.3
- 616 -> 122.7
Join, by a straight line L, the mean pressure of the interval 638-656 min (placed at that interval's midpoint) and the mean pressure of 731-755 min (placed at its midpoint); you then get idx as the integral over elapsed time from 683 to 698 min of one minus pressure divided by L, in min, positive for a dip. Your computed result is 1.9 min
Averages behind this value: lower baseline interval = 131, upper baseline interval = 139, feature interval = 117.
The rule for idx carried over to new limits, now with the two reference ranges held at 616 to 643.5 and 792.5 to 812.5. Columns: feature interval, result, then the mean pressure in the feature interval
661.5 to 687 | 3.4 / 110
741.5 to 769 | -3.7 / 144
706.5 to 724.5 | -1.6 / 138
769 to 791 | -3.0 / 144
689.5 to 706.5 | -1.4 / 138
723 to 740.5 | -1.6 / 139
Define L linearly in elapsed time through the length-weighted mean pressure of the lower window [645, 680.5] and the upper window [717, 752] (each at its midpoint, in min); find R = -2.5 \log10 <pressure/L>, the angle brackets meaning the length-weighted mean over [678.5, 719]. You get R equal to 0.09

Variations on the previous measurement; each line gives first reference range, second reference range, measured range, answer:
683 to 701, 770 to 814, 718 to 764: -0.11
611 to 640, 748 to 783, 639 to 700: 0.08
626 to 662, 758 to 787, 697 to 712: 0.00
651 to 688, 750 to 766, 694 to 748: -0.03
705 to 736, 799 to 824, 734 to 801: -0.07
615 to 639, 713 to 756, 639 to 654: -0.01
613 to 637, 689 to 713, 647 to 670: -0.03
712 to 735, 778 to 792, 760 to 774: -0.06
